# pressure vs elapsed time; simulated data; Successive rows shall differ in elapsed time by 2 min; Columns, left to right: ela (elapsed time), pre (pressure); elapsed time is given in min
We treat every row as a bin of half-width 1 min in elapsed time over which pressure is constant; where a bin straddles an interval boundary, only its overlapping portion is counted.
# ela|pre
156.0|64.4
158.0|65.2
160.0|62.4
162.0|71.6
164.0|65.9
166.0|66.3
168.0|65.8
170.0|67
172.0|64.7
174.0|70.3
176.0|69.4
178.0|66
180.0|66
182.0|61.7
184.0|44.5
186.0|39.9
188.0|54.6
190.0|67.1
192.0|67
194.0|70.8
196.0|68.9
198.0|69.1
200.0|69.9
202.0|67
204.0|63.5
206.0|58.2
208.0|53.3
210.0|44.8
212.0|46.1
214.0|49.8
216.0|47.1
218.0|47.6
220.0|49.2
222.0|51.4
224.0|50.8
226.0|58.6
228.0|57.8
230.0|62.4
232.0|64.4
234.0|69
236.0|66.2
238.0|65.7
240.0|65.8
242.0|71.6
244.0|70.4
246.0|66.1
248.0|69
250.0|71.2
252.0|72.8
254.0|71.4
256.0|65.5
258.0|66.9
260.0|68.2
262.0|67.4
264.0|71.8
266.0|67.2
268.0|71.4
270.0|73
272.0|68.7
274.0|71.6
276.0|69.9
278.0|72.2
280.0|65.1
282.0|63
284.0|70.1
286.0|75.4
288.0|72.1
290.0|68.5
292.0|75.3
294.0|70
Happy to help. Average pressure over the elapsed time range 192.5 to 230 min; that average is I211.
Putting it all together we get 57.2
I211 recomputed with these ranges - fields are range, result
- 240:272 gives 69.4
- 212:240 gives 56.9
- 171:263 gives 61.9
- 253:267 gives 68.3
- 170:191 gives 60.7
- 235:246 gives 67.8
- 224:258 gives 66.3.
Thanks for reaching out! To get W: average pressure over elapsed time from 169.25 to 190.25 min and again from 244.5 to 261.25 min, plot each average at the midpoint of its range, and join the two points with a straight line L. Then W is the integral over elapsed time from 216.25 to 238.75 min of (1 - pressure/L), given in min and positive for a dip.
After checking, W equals 2.8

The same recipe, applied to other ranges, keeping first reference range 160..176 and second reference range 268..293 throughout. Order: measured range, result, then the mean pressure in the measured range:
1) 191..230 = 6.2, 57.5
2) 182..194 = 2.0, 56.6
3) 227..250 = 0.9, 66.4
